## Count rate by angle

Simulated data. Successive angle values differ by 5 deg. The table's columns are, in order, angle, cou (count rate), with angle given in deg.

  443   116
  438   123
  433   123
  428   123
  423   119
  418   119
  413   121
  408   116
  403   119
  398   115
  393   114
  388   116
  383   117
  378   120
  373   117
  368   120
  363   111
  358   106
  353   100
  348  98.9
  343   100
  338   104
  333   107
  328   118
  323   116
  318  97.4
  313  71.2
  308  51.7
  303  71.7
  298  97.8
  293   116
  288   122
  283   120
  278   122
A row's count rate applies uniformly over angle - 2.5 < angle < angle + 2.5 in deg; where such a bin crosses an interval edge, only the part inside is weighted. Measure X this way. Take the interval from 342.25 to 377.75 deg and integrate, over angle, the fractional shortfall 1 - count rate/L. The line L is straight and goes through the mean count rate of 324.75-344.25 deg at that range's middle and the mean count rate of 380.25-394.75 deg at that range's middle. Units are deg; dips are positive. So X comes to 1.0 deg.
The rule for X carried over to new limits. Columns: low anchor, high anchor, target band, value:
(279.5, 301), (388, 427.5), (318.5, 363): 3.5 deg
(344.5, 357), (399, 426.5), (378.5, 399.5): -0.8 deg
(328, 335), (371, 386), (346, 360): 1.5 deg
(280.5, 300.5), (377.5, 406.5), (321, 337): 0.3 deg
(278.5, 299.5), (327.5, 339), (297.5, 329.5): 6.9 deg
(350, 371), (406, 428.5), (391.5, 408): 0.0 deg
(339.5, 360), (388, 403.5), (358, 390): -2.1 deg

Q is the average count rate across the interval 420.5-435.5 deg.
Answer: 122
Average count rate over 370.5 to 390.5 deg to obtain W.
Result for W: 118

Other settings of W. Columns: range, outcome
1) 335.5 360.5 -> 102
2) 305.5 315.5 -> 61.5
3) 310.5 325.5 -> 94.9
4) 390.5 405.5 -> 116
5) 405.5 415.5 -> 118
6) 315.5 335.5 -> 110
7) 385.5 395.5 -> 115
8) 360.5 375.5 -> 116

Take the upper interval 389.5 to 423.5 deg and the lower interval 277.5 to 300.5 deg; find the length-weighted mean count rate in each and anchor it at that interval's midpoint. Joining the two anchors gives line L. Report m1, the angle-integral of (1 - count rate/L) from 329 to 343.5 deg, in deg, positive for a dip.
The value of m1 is 1.29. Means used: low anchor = 115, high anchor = 117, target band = 106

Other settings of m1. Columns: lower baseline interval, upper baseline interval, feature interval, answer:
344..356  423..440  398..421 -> -0.4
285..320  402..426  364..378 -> -1.3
